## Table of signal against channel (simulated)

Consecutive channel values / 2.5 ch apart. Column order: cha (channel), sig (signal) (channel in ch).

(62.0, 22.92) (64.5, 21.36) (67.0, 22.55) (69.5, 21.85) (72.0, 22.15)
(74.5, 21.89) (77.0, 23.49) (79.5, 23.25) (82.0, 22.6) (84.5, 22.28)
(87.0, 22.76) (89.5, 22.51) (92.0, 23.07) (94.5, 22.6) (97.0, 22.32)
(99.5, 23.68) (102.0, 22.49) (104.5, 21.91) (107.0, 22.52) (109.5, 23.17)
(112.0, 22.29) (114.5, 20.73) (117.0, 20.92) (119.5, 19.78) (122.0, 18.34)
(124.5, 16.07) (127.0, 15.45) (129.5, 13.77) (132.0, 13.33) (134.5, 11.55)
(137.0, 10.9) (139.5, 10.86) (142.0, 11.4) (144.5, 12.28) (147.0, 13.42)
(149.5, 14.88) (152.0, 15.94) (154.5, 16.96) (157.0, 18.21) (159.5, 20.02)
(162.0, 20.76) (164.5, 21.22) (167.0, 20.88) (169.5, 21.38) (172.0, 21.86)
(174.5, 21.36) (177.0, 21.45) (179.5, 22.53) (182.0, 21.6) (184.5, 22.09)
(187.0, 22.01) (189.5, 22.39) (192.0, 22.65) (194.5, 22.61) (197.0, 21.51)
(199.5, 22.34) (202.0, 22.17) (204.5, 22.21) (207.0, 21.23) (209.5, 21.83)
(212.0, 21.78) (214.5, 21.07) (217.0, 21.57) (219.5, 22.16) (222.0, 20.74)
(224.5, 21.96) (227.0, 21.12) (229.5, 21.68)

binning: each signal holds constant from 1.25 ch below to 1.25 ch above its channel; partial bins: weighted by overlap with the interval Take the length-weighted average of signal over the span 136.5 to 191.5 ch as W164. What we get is 18.5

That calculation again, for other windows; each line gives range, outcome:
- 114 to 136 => 16.5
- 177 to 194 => 22.2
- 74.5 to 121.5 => 22.3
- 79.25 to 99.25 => 22.7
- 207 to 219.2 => 21.6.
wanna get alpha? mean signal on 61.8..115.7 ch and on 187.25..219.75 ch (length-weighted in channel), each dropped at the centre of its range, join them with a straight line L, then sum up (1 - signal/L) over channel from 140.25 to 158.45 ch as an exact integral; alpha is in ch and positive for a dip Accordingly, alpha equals 6.16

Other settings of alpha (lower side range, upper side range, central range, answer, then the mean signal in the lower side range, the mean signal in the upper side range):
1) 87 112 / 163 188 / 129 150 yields 9.27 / 22.7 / 21.6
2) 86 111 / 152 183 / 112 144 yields 9.32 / 22.7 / 20.5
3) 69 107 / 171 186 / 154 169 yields 1.41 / 22.6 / 21.8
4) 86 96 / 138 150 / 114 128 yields -1.29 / 22.7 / 12.4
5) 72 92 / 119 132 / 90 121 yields -4.82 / 22.7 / 16.2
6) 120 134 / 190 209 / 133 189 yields 2.54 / 15.4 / 22.1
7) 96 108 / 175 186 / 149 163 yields 2.66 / 22.6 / 21.9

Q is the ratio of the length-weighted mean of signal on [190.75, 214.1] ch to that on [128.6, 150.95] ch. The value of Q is 1.76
